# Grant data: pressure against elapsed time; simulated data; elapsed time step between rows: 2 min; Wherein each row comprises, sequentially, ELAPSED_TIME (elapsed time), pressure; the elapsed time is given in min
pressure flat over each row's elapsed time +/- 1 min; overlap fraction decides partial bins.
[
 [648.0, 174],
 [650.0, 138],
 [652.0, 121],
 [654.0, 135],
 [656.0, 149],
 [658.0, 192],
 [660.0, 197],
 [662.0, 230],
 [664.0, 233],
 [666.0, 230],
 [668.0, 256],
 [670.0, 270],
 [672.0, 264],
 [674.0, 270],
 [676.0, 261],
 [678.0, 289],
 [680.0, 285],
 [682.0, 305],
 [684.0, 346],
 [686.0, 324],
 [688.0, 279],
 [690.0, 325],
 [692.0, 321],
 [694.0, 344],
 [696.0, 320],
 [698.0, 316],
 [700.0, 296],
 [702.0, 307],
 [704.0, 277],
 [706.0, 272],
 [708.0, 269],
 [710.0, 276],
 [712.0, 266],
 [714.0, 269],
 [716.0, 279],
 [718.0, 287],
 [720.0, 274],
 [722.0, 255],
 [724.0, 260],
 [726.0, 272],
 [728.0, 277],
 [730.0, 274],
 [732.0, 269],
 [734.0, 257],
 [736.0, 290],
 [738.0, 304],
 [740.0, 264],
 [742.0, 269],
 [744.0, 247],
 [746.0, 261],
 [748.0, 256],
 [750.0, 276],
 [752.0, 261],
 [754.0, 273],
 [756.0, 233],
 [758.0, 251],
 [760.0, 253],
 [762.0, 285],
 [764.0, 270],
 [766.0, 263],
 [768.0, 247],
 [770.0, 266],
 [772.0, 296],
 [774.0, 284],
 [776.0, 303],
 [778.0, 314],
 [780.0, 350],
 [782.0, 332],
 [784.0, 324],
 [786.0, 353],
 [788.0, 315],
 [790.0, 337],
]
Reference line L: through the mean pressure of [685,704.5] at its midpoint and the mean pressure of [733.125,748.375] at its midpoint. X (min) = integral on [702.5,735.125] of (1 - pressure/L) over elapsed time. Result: 2.0 min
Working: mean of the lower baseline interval 312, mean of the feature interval 271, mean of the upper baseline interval 269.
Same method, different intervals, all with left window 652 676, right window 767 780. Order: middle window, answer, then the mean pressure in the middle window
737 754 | 0.2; 268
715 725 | -0.6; 271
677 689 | -3.9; 305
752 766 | 1.0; 261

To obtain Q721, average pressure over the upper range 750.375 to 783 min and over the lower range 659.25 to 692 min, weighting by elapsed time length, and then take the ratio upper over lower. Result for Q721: 1.0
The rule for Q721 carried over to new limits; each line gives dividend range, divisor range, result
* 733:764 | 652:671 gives 1.29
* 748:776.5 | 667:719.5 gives 0.92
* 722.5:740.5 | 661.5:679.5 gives 1.06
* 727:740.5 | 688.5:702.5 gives 0.87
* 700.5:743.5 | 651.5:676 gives 1.27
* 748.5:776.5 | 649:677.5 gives 1.26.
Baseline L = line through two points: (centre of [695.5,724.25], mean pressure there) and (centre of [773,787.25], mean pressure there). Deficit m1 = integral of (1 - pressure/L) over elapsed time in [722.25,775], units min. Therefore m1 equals 6.3 min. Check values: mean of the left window 281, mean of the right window 323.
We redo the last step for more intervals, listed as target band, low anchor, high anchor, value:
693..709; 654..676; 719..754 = -3.4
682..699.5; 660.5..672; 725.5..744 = -4.5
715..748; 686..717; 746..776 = 1.2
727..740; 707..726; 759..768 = -0.4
